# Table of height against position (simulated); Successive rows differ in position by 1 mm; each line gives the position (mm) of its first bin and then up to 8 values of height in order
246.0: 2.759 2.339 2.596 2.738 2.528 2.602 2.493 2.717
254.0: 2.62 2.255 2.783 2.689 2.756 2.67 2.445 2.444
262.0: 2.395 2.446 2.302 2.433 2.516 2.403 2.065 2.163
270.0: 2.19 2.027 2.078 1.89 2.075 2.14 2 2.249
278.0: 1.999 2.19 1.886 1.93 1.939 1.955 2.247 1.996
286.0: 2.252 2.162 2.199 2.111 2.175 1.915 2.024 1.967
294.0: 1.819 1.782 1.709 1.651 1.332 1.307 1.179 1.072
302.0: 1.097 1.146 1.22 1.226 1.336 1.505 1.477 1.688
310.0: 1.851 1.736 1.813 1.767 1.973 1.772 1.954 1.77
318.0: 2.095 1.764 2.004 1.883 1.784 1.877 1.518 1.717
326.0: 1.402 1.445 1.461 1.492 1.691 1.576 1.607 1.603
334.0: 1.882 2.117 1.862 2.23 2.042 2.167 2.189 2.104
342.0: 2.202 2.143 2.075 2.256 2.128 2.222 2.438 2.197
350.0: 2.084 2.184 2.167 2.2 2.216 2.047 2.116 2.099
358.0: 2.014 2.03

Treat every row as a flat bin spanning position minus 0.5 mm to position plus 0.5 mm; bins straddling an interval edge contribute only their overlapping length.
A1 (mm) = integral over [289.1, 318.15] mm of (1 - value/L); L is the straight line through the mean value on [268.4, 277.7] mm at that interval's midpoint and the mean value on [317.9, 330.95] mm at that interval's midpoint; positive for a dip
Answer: 3.3 mm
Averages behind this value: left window 2.09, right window 1.69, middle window 1.63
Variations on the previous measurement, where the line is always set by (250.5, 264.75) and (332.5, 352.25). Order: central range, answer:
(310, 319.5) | 1.7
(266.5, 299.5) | 5.8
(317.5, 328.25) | 2.4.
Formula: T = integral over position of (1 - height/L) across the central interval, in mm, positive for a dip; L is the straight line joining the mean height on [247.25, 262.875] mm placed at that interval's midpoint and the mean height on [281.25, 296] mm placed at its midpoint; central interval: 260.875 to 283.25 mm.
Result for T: 1.4 mm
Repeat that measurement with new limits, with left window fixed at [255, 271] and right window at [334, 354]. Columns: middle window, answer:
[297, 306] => 4.2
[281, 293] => 1.4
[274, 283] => 1.3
